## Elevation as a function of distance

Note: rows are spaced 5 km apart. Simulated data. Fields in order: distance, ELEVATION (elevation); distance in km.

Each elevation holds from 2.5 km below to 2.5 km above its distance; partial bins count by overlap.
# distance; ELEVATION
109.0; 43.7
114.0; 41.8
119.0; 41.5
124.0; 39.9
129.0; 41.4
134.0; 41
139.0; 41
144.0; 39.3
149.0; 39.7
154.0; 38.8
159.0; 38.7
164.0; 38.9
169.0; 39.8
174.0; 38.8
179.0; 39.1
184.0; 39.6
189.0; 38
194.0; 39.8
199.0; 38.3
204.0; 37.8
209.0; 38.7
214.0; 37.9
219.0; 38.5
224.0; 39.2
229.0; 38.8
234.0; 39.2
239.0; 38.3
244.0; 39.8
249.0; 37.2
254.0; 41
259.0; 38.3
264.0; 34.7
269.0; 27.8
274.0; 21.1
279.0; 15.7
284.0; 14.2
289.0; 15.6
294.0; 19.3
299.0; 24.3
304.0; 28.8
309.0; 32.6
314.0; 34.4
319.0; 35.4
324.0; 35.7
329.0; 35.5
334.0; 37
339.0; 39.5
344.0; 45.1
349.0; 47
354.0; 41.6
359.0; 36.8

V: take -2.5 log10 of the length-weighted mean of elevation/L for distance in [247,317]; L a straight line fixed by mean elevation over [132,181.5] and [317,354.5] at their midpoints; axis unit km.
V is 0.39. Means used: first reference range 39.5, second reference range 39.5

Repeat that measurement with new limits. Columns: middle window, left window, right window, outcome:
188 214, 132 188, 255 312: -0.11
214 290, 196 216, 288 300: -0.12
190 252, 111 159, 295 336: -0.06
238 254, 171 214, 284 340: -0.12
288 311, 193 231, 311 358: 0.50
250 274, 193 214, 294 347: 0.07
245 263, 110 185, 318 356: 0.04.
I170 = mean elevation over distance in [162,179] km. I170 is 39.2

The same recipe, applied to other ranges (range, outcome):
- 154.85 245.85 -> 38.8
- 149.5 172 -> 39.1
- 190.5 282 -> 35.6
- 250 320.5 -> 27.5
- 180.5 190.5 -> 38.9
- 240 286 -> 30.4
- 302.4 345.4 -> 35.9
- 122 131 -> 40.6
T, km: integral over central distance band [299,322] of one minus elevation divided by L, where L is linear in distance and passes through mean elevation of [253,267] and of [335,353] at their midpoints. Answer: 5.0 km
